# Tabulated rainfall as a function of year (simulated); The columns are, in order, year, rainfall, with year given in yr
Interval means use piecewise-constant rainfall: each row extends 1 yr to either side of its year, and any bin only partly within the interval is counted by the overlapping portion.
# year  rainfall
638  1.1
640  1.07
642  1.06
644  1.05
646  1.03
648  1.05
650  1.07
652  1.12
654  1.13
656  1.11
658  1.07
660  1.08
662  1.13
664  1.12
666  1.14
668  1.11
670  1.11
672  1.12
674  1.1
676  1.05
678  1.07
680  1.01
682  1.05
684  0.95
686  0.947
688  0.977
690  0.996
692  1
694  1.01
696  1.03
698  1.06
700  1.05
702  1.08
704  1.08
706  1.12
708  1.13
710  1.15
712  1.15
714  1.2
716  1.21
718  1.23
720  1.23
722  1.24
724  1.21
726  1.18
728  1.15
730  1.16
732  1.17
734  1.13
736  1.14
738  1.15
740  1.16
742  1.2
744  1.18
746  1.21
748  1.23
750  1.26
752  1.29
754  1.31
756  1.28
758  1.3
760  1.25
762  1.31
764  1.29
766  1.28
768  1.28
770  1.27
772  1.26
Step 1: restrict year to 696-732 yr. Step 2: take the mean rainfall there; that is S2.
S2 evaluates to 1.15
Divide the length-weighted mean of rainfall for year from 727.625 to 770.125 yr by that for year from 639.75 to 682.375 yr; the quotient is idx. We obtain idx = 1.1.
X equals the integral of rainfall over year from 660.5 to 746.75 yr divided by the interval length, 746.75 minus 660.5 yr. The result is 1.11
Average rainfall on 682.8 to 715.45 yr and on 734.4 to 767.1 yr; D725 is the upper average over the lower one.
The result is 1.2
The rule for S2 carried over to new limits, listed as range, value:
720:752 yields 1.19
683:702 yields 1.01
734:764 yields 1.23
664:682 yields 1.09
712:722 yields 1.21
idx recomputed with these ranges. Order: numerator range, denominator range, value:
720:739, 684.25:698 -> 1.18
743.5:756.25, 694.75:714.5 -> 1.14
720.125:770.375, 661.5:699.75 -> 1.17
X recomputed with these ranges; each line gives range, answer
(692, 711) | 1.07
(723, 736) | 1.16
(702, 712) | 1.12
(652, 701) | 1.06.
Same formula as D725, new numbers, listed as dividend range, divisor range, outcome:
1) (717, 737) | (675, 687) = 1.17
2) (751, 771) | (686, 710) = 1.23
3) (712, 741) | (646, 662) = 1.09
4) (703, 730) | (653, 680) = 1.07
